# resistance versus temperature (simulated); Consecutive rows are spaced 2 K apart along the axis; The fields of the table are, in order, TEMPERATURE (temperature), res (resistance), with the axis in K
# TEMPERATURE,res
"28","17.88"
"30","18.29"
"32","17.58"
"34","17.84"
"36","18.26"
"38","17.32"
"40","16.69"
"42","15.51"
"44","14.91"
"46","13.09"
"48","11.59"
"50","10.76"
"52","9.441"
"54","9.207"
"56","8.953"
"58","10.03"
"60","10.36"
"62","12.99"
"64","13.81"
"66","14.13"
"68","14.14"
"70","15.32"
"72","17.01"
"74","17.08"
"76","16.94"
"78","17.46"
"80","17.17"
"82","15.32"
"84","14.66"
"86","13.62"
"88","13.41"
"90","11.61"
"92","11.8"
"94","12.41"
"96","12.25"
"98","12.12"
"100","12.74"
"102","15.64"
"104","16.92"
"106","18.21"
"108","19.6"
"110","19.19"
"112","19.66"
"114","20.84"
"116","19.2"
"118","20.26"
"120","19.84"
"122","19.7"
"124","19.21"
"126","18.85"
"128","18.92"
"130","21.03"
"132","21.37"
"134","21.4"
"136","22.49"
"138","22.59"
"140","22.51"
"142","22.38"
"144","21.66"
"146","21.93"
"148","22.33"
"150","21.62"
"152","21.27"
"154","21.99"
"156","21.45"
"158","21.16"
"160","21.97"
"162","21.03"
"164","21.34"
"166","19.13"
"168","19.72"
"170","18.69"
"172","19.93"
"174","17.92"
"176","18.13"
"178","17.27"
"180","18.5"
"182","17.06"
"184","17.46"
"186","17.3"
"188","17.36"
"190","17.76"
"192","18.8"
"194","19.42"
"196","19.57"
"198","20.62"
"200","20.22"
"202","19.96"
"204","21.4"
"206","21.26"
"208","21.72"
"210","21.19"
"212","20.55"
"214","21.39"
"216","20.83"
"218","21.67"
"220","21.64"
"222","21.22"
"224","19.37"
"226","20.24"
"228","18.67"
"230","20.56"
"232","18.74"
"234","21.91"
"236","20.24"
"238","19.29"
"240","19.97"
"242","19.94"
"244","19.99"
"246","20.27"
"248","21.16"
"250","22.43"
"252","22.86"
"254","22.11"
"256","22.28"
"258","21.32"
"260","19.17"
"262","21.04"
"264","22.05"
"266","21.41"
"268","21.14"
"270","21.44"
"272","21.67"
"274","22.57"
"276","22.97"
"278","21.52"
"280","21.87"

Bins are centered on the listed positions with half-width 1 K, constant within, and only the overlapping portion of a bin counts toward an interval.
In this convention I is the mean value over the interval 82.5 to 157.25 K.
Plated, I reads 18.5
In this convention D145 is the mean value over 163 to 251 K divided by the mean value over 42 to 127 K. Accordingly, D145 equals 1.3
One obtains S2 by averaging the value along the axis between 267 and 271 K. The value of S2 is 21.3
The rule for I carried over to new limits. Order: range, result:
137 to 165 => 21.8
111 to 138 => 20.3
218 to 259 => 20.7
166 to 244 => 19.7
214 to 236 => 20.5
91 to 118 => 16.3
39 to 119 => 14.7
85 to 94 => 12.6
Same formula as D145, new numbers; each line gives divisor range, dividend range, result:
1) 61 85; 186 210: 1.28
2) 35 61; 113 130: 1.54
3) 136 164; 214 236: 0.94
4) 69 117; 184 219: 1.26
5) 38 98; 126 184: 1.51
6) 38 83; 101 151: 1.47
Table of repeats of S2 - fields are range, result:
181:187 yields 17.3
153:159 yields 21.5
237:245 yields 19.8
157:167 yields 20.9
